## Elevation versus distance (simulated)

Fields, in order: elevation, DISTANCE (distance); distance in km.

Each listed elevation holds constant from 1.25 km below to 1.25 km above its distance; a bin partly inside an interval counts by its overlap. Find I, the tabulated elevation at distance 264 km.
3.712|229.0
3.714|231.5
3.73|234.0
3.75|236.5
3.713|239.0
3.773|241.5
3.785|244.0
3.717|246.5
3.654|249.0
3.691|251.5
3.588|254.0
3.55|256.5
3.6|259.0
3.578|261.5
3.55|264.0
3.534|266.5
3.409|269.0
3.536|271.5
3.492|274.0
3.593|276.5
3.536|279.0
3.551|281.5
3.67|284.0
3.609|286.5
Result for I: 3.55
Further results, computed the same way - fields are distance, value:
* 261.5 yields 3.578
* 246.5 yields 3.717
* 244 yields 3.785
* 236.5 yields 3.75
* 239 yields 3.713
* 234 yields 3.73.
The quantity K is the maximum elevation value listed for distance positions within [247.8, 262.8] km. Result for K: 3.691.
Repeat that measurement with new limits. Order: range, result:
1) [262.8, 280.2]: 3.593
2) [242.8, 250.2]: 3.785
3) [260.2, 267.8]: 3.578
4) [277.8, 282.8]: 3.551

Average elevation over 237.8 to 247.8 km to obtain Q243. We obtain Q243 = 3.75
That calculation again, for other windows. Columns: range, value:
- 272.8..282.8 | 3.54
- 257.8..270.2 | 3.53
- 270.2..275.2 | 3.51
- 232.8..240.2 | 3.73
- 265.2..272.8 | 3.49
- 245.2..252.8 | 3.69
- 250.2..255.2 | 3.64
